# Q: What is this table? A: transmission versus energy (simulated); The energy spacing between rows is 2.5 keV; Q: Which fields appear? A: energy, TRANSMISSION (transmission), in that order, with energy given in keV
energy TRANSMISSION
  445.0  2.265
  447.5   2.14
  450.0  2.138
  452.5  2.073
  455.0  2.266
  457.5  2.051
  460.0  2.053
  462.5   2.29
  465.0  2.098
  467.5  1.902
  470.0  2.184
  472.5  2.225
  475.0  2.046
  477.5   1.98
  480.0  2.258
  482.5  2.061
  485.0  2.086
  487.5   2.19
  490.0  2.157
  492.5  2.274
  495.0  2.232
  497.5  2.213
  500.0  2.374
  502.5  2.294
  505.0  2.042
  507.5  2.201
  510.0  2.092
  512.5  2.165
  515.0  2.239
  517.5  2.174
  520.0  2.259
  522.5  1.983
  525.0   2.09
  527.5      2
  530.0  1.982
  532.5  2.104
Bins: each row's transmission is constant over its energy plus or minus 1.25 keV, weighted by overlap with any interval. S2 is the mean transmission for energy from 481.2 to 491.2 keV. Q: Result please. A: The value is 2.12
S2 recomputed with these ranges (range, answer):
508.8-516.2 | 2.17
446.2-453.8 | 2.12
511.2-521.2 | 2.21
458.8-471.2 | 2.11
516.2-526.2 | 2.13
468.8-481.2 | 2.14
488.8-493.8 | 2.22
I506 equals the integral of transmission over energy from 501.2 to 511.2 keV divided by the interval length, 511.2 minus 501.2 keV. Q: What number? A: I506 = 2.16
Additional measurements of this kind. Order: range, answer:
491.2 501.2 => 2.27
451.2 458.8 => 2.13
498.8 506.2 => 2.24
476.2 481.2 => 2.12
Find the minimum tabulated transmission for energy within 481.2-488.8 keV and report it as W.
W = 2.061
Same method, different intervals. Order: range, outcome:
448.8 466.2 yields 2.051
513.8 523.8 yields 1.983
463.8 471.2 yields 1.902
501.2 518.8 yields 2.042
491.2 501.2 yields 2.213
